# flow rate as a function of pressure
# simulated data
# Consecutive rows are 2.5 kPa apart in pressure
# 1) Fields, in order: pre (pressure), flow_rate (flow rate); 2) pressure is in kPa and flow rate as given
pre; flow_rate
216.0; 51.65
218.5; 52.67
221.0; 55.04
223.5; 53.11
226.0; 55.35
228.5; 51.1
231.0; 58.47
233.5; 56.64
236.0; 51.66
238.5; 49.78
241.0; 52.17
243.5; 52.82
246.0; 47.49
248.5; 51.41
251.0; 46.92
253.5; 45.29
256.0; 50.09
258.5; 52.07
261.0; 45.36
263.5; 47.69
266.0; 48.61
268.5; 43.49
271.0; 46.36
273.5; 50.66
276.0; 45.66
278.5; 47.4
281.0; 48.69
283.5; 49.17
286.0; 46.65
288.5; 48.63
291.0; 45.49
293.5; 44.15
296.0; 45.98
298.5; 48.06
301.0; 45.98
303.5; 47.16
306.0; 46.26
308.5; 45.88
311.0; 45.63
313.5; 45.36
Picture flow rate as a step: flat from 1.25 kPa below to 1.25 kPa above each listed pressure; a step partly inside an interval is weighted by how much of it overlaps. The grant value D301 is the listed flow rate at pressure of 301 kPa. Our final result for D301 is 45.98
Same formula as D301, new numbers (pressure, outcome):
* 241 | 52.17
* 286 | 46.65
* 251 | 46.92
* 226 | 55.35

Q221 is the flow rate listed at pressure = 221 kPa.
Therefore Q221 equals 55.04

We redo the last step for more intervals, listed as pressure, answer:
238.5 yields 49.78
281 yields 48.69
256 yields 50.09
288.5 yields 48.63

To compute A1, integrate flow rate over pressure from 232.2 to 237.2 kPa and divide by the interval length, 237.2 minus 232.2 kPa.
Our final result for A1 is 54.2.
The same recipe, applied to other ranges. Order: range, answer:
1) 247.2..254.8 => 47.9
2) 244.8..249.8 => 49.4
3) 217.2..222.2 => 53.8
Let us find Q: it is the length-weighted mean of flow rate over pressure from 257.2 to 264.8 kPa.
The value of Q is 48.4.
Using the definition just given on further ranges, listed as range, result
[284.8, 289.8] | 47.6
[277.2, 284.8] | 48.4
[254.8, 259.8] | 51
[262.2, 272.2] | 46.5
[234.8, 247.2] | 50.8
